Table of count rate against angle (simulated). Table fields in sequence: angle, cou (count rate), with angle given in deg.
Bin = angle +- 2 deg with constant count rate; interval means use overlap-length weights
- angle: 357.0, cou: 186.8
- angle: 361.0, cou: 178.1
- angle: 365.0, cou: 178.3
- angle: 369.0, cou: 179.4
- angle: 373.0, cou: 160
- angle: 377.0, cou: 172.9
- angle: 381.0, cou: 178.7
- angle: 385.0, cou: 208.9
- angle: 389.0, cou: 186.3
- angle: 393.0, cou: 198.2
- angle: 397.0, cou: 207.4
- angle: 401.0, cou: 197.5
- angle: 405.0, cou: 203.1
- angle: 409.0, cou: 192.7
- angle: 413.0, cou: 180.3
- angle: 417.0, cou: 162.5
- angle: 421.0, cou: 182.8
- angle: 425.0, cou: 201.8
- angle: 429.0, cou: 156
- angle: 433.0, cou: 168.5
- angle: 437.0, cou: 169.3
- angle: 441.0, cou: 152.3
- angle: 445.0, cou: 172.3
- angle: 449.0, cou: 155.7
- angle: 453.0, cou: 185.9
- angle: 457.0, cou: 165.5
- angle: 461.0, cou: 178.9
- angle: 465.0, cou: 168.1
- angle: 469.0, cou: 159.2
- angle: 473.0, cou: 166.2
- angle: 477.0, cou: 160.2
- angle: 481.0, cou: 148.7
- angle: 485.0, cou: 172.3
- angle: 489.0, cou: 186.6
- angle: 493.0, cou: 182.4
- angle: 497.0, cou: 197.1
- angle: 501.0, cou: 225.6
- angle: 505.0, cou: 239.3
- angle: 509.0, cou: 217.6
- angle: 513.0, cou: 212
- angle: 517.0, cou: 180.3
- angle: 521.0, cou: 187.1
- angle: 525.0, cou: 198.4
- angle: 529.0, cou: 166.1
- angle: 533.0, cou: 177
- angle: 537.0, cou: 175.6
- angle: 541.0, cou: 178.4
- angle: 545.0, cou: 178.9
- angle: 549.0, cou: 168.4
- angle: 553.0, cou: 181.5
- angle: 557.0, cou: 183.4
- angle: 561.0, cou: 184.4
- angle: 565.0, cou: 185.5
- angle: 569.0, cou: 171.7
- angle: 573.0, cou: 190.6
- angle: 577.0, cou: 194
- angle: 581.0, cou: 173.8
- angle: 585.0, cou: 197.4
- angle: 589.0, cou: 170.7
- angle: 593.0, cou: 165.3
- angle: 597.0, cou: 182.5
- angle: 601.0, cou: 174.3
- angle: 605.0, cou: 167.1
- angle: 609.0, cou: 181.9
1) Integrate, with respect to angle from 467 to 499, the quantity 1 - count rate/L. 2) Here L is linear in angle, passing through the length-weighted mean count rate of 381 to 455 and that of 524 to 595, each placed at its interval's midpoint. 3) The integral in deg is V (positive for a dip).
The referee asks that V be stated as 1.7 deg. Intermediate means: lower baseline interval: 182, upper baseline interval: 180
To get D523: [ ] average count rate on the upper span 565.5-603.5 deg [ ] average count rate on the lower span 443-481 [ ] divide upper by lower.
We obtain 1.08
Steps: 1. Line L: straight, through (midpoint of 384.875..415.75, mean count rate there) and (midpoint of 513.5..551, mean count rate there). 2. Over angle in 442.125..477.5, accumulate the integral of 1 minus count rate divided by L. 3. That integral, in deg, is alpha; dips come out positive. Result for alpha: 3.9 deg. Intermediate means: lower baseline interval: 195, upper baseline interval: 180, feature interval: 168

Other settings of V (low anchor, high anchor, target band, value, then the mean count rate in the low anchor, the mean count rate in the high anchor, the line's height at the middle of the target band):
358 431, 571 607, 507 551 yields -1.0 deg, 185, 180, 181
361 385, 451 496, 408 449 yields 0.3 deg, 177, 171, 174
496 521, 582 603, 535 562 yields 2.3 deg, 211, 178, 195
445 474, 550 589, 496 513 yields -4.4 deg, 169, 184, 175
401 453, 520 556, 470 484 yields 1.4 deg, 176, 179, 177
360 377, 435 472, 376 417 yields -4.8 deg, 174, 167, 172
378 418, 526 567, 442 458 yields 1.5 deg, 192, 178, 187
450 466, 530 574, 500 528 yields -4.7 deg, 174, 179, 177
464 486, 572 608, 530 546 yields -0.5 deg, 162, 179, 171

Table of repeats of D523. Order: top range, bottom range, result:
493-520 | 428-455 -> 1.26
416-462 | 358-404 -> 0.92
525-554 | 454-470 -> 1.04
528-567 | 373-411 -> 0.93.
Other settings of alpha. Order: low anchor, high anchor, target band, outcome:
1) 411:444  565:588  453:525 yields -3.4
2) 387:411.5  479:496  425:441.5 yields 1.8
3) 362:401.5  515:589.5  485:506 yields -2.1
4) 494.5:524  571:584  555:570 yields 0.8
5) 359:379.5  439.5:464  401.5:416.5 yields -1.6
